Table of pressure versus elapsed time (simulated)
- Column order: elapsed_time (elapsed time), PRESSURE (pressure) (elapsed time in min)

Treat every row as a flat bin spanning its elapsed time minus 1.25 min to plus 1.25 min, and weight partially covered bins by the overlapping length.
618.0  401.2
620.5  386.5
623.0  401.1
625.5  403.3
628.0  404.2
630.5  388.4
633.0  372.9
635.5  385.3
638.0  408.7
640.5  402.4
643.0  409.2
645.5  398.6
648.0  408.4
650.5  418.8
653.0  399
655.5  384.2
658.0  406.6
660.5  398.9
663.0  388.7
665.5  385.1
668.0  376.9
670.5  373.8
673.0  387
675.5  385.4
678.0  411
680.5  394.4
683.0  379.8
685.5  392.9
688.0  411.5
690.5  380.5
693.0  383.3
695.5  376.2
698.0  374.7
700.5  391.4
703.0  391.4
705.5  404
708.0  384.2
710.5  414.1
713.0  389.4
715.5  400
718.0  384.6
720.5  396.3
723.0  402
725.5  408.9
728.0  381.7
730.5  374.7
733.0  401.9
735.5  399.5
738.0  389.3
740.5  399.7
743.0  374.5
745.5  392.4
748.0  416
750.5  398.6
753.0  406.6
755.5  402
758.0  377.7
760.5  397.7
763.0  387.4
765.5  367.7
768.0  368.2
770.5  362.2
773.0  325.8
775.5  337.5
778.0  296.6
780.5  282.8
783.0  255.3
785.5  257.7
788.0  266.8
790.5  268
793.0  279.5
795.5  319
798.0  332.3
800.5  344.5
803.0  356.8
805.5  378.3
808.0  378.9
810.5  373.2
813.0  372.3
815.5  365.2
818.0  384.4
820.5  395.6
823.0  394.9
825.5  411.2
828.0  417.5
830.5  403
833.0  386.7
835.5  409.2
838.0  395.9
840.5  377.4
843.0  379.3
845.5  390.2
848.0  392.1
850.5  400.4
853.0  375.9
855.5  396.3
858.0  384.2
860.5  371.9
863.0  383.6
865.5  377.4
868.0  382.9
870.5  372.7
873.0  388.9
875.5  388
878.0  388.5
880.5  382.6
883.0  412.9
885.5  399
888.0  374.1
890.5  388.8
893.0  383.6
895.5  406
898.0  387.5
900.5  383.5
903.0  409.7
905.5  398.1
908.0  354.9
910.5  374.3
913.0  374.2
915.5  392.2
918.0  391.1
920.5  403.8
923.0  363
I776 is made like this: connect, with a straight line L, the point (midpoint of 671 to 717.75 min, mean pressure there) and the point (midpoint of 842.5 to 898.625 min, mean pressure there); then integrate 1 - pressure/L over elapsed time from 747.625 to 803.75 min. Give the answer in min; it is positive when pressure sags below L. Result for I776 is 7.4 min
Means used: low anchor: 391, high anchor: 387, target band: 338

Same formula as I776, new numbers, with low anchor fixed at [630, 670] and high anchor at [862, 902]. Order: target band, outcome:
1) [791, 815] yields 2.7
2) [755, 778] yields 1.6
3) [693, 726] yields 0.0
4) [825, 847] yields -0.4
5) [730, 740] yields 0.0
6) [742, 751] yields -0.1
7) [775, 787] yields 3.3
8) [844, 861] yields 0.0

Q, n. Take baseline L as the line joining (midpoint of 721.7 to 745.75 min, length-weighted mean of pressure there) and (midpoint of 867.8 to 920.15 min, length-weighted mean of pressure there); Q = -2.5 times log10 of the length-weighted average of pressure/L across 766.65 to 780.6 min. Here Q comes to 0.18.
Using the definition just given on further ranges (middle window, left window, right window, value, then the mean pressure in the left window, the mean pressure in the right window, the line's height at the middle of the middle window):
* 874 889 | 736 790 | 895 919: -0.03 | 355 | 387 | 381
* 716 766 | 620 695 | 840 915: -0.01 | 394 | 386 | 391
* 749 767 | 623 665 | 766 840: -0.08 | 398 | 349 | 363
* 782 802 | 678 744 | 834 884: 0.31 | 392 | 387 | 389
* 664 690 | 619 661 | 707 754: 0.02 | 399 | 395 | 397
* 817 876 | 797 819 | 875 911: -0.04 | 365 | 389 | 376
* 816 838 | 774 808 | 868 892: -0.17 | 309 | 388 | 341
